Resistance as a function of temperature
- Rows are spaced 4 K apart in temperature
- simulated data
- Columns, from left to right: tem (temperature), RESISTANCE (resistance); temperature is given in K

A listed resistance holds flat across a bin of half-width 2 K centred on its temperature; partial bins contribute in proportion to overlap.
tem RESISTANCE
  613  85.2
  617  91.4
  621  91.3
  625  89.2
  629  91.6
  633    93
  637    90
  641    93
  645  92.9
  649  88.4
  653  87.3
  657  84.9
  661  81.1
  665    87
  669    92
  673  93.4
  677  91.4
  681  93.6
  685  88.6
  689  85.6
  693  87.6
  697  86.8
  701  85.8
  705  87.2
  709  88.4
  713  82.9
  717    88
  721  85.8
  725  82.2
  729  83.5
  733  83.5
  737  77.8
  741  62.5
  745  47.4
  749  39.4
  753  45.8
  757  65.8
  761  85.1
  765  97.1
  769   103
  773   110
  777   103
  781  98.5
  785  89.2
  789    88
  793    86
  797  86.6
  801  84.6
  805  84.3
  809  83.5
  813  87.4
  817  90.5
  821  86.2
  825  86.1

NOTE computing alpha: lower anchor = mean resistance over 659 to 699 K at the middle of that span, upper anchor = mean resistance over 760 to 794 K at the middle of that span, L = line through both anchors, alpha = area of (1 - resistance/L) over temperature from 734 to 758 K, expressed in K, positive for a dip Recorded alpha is 9.4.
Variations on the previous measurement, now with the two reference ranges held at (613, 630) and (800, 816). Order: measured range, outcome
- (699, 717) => 0.3 K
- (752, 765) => 2.2 K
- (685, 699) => 0.2 K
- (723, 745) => 3.1 K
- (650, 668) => 0.7 K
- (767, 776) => -2.1 K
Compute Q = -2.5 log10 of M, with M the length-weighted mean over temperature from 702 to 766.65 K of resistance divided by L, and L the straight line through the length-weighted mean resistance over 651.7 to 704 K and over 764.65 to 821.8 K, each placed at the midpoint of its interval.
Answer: 0.19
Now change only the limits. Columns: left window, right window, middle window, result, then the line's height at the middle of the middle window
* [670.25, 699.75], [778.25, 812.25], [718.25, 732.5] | 0.062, 88.9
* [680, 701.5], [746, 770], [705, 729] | -0.057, 81.1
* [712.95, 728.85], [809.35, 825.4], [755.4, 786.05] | -0.101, 86.1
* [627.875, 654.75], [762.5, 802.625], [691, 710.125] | 0.065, 92.4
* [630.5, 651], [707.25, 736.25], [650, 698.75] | 0.004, 88.6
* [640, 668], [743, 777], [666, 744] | -0.039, 82.1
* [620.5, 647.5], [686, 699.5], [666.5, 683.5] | -0.049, 88.2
